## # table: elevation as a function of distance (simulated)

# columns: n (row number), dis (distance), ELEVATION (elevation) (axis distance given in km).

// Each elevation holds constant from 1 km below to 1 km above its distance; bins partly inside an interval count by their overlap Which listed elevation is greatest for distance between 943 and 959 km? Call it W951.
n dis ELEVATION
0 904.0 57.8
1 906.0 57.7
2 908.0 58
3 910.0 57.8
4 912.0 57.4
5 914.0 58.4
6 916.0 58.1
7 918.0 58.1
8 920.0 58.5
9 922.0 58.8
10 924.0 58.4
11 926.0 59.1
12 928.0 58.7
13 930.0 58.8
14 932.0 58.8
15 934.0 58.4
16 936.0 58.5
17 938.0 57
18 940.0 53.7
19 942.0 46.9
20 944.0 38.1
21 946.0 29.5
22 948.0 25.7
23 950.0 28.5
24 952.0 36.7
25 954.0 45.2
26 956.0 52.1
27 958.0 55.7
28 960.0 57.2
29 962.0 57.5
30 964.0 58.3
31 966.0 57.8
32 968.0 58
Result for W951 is 55.7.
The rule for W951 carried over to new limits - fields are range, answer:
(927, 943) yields 58.8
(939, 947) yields 53.7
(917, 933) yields 59.1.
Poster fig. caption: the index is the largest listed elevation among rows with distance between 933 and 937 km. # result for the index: 58.5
